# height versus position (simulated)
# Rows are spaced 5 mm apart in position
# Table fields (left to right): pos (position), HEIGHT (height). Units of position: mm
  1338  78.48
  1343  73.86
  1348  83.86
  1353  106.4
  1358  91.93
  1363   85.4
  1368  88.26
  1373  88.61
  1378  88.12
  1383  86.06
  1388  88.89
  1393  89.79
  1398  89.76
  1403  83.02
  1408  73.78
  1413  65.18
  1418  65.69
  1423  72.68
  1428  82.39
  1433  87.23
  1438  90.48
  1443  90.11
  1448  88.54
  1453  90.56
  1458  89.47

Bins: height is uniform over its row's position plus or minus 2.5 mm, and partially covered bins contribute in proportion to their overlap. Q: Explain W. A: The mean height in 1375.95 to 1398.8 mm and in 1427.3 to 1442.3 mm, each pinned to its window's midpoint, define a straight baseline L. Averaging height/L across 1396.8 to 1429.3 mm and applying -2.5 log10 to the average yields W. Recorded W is 0.169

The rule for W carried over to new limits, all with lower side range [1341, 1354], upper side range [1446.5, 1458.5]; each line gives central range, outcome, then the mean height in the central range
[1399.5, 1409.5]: 0.11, 80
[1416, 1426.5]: 0.25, 70.6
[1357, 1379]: -0.01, 88.3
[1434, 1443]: -0.01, 89.8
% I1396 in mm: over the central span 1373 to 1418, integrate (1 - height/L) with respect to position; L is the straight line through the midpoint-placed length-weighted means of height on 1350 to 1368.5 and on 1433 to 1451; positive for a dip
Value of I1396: 4.5 mm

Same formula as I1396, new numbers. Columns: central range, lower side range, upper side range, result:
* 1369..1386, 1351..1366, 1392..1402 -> 0.7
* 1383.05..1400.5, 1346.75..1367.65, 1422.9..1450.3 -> 0.1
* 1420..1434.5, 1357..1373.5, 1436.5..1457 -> 1.6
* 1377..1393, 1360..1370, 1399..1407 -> -0.6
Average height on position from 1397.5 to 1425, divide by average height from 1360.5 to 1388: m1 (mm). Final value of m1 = 0.85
